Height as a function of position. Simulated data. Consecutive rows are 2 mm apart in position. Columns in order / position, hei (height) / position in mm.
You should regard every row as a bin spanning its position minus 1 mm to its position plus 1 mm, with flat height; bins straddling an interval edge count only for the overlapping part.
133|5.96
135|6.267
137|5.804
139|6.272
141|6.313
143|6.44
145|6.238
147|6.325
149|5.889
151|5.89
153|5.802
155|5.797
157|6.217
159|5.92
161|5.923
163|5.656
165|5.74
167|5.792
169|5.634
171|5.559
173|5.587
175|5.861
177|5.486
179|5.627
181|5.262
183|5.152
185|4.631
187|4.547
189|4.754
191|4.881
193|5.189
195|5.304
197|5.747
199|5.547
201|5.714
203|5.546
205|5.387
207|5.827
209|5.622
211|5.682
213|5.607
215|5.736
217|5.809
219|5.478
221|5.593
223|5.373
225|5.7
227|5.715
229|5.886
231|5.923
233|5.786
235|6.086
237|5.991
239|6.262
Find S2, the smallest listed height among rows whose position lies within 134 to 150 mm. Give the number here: 5.804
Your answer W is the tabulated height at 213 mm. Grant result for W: 5.607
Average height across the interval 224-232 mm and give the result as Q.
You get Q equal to 5.81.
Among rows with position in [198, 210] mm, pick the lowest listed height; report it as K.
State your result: 5.387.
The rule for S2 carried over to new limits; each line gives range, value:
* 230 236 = 5.786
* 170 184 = 5.152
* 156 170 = 5.634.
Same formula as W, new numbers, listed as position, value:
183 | 5.152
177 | 5.486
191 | 4.881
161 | 5.923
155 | 5.797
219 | 5.478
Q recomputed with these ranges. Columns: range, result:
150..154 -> 5.85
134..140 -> 6.11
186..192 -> 4.73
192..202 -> 5.5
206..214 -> 5.68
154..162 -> 5.96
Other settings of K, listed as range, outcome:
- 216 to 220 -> 5.478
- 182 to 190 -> 4.547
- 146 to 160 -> 5.797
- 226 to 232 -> 5.715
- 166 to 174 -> 5.559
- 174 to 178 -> 5.486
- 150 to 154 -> 5.802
